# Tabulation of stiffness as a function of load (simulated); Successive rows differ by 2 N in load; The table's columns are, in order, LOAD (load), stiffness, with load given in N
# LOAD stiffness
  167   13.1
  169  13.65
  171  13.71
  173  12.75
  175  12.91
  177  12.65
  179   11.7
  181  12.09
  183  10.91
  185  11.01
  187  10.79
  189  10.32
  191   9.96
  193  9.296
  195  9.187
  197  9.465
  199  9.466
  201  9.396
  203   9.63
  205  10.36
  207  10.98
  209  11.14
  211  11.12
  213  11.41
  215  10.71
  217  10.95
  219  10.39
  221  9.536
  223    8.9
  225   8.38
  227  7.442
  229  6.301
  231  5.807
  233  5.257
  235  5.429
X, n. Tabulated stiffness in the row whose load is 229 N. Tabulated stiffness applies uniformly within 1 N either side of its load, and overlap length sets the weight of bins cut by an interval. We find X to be 6.301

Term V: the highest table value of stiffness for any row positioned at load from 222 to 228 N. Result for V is 8.9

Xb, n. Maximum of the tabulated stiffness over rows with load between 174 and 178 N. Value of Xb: 12.91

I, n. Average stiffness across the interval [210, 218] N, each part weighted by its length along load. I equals 11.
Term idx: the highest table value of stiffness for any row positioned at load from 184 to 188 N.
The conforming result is 11.01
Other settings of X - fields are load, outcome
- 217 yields 10.95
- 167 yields 13.1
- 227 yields 7.442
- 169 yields 13.65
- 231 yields 5.807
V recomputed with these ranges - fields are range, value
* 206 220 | 11.41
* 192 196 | 9.296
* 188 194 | 10.32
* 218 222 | 10.39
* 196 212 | 11.14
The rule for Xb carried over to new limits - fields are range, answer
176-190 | 12.65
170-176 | 13.71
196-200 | 9.466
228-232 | 6.301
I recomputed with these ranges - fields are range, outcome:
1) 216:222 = 10.3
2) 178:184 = 11.6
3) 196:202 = 9.44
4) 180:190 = 11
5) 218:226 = 9.3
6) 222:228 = 8.24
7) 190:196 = 9.48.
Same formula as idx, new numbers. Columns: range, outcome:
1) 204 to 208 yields 10.98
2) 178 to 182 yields 12.09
